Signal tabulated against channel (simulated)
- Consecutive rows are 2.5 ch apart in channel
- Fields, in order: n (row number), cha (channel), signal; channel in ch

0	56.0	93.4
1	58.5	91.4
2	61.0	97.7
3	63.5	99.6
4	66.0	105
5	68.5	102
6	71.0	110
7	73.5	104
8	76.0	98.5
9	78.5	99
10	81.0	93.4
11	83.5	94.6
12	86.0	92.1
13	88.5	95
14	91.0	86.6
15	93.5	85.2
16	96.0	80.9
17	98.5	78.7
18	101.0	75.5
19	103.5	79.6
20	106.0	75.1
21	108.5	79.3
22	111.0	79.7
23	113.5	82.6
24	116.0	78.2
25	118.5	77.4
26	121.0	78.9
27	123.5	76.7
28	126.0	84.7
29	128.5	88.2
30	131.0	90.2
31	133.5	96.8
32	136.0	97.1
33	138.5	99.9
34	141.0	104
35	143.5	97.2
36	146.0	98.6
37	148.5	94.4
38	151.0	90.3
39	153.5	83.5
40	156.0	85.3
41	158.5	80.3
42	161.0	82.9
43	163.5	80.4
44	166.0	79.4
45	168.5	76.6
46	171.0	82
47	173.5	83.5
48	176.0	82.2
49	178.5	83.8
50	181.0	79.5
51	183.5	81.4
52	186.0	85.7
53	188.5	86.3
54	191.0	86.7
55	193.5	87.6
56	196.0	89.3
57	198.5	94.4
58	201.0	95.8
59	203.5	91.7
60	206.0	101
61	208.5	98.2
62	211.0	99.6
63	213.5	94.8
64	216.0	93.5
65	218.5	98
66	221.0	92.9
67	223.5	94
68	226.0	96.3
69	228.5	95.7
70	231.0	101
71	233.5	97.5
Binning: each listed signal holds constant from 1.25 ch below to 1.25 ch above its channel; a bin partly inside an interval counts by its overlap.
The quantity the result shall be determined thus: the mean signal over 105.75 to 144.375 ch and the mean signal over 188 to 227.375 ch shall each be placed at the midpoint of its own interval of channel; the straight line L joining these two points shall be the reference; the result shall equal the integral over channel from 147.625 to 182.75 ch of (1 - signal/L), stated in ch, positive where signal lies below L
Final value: 2.8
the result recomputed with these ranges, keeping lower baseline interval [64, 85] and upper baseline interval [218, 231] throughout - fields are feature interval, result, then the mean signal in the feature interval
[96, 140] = 7.0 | 83.5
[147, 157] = 1.0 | 88.7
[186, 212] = 1.1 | 92.6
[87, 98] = 1.5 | 86.5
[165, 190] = 3.9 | 82.1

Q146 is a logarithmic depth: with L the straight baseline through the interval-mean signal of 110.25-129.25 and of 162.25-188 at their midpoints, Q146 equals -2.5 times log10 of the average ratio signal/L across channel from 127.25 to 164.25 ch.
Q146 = -0.13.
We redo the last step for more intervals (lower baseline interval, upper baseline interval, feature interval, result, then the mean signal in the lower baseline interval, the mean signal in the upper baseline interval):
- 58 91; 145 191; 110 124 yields 0.16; 98.3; 84.2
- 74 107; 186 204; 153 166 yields 0.09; 87.7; 89.9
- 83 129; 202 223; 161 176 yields 0.12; 82.3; 96.1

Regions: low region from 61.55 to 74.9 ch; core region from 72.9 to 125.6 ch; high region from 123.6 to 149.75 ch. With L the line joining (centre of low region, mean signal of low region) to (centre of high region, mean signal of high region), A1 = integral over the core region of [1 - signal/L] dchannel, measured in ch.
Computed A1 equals 7.7 ch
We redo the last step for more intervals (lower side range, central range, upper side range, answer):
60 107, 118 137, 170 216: 1.0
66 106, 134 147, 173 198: -1.7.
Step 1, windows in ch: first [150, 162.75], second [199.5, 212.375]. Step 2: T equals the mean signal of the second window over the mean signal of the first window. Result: 1.15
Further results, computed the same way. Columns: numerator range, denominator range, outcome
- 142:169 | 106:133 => 1.06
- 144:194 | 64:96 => 0.88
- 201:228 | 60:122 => 1.08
